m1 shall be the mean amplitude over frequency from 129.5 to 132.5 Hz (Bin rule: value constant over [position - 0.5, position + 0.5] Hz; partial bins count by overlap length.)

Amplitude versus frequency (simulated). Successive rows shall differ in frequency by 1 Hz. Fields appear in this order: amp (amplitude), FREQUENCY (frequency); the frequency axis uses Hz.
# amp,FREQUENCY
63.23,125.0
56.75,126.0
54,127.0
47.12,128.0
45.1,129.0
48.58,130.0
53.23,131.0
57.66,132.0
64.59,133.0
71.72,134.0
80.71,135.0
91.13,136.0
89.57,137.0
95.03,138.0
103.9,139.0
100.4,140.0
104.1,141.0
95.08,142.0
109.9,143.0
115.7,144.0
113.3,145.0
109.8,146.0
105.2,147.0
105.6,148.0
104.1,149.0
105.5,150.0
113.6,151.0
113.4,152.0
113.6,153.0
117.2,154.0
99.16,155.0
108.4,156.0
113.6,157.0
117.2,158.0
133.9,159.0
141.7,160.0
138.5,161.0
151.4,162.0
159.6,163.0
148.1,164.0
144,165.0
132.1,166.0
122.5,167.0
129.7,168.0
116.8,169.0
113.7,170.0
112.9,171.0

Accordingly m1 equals 53.2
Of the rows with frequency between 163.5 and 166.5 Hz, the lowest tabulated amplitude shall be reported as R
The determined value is 132.1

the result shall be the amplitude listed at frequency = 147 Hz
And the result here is 105.2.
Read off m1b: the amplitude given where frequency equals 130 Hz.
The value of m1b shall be 48.58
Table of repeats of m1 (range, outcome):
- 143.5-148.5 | 110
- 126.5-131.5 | 49.6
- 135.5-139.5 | 94.9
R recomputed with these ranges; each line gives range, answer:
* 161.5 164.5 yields 148.1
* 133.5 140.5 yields 71.72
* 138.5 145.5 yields 95.08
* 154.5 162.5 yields 99.16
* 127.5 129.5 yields 45.1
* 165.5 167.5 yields 122.5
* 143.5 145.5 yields 113.3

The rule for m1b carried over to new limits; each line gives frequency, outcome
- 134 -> 71.72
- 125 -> 63.23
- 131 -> 53.23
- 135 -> 80.71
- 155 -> 99.16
